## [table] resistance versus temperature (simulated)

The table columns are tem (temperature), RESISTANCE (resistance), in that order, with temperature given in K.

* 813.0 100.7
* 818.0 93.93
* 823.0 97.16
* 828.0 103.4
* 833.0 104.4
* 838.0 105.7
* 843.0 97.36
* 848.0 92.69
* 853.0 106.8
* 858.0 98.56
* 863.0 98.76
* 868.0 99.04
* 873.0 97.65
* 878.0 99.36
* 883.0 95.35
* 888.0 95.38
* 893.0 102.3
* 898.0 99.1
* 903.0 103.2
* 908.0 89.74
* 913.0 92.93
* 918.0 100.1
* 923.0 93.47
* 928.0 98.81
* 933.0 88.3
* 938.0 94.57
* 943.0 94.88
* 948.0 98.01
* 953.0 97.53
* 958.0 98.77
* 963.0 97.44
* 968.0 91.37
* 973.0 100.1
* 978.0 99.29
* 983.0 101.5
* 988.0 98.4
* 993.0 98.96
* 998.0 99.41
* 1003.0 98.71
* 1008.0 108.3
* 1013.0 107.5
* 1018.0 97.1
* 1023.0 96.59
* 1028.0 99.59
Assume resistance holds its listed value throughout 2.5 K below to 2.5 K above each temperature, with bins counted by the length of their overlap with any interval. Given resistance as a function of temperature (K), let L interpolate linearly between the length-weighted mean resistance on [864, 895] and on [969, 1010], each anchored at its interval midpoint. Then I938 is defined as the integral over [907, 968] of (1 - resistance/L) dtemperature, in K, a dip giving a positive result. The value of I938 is 2.4 K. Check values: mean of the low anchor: 98.1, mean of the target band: 95.4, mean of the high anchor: 100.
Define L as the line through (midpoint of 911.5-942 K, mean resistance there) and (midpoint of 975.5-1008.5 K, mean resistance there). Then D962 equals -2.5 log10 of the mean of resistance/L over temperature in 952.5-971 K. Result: 0.02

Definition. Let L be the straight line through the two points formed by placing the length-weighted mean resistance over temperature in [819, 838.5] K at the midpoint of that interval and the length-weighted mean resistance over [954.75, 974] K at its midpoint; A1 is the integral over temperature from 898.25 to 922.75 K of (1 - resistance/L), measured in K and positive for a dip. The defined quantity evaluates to 0.6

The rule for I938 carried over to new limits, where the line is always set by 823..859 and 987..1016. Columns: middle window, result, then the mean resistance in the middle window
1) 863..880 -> 0.44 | 98.7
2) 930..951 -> 1.55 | 94.1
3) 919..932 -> 0.75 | 95.7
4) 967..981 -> 0.57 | 97.7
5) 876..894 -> 0.64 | 97.7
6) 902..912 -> 0.64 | 94.9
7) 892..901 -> 0.07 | 101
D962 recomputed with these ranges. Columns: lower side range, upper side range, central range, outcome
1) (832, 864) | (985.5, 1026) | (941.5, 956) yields 0.04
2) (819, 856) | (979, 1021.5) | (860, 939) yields 0.04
